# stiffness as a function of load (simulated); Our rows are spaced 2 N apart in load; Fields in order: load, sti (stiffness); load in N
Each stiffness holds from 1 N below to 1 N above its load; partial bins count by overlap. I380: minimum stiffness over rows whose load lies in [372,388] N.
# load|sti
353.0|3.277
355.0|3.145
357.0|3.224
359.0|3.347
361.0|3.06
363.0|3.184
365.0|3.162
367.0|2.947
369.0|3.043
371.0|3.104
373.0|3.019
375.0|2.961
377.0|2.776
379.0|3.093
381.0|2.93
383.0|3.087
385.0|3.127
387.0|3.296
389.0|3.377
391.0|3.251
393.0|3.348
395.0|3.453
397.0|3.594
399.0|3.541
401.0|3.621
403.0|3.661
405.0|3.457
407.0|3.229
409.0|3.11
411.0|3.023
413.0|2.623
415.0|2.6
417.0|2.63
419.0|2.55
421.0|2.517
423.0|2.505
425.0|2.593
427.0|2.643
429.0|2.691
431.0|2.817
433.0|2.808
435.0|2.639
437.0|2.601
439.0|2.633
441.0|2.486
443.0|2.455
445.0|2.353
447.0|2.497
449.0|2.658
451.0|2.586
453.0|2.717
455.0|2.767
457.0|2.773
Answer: 2.776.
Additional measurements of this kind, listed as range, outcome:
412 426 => 2.505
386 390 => 3.296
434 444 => 2.455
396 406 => 3.457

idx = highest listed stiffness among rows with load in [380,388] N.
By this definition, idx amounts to 3.296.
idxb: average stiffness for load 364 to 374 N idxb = 3.06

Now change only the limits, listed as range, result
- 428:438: 2.71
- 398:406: 3.57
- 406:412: 3.12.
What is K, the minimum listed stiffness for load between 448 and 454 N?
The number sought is 2.586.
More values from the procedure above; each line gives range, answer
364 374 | 2.947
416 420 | 2.55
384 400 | 3.127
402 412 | 3.023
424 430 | 2.593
